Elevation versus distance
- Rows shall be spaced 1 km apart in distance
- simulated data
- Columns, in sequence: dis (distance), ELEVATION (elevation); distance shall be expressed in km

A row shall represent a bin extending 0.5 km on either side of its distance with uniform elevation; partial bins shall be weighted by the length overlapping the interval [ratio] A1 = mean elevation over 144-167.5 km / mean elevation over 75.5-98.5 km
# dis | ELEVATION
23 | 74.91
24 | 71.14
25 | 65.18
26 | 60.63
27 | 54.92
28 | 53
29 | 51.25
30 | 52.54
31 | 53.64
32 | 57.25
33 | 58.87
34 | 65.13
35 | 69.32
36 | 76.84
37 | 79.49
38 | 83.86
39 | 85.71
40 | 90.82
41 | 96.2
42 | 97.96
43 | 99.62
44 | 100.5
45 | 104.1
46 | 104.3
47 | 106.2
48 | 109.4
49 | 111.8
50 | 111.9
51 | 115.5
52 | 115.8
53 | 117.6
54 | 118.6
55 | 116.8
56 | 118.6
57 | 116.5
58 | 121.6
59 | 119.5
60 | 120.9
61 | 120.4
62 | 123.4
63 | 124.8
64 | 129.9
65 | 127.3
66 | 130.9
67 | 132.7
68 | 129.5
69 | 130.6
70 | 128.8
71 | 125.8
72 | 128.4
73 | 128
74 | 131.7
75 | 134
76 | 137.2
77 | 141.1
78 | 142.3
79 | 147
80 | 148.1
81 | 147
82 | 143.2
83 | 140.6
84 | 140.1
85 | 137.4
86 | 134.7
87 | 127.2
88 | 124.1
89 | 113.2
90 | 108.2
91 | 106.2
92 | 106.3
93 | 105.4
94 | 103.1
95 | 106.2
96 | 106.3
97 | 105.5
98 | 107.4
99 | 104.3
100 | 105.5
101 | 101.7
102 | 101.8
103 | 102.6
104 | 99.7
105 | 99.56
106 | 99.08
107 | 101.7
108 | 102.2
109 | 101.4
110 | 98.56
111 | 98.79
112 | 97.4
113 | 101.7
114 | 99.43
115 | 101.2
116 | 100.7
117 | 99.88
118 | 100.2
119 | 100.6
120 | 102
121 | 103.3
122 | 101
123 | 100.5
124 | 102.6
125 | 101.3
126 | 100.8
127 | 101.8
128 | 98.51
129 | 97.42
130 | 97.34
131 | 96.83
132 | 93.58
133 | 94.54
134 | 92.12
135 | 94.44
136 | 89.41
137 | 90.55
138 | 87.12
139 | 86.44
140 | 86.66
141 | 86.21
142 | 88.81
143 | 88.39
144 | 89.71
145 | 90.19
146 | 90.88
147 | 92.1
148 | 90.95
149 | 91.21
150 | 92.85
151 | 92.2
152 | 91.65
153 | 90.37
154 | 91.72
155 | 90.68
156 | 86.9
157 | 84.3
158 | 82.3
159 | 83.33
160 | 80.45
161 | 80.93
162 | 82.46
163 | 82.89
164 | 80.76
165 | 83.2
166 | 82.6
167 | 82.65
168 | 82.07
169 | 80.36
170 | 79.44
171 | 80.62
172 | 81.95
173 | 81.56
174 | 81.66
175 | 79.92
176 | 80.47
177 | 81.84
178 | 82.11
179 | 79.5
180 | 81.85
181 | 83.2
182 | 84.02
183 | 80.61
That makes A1 0.7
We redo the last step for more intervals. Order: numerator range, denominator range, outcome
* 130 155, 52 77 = 0.72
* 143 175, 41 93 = 0.70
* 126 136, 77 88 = 0.69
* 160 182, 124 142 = 0.87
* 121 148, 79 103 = 0.79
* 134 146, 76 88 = 0.64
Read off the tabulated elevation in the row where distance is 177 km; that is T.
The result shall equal 81.84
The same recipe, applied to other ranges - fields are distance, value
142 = 88.81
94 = 103.1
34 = 65.13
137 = 90.55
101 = 101.7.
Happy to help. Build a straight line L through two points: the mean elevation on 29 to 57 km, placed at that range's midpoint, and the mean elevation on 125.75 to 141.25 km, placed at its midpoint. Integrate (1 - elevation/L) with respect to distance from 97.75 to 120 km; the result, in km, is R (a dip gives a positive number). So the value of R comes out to -1.88 km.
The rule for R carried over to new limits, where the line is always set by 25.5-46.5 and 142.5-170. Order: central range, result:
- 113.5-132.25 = -3.70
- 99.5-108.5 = -2.16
